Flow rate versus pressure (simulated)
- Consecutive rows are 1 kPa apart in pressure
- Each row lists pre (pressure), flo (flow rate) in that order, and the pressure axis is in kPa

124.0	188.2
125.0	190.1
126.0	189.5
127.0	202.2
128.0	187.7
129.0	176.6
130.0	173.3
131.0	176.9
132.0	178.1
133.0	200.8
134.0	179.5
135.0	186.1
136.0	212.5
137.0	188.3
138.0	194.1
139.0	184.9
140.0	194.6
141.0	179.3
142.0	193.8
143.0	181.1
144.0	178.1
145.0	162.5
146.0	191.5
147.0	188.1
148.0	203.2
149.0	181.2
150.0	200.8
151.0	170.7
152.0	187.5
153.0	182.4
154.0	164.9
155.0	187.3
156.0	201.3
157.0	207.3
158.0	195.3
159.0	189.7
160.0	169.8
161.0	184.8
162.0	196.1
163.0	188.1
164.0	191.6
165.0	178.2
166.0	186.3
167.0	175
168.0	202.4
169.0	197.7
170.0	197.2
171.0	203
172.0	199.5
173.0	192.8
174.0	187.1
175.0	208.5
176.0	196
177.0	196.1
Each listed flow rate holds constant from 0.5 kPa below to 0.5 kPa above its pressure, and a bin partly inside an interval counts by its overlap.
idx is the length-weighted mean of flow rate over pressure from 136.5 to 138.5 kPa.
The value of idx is 191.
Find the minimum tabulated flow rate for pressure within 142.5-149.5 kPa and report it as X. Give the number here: 162.5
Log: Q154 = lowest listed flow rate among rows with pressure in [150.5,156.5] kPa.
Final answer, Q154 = 164.9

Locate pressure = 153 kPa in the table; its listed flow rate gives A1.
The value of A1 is 182.4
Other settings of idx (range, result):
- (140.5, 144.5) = 183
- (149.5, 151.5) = 186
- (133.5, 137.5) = 192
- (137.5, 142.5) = 189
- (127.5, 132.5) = 179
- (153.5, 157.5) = 190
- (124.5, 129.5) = 189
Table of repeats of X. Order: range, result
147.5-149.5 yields 181.2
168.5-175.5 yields 187.1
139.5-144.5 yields 178.1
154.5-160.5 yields 169.8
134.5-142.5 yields 179.3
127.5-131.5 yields 173.3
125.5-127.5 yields 189.5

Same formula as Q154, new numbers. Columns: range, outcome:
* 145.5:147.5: 188.1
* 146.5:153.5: 170.7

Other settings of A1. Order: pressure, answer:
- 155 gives 187.3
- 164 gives 191.6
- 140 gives 194.6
